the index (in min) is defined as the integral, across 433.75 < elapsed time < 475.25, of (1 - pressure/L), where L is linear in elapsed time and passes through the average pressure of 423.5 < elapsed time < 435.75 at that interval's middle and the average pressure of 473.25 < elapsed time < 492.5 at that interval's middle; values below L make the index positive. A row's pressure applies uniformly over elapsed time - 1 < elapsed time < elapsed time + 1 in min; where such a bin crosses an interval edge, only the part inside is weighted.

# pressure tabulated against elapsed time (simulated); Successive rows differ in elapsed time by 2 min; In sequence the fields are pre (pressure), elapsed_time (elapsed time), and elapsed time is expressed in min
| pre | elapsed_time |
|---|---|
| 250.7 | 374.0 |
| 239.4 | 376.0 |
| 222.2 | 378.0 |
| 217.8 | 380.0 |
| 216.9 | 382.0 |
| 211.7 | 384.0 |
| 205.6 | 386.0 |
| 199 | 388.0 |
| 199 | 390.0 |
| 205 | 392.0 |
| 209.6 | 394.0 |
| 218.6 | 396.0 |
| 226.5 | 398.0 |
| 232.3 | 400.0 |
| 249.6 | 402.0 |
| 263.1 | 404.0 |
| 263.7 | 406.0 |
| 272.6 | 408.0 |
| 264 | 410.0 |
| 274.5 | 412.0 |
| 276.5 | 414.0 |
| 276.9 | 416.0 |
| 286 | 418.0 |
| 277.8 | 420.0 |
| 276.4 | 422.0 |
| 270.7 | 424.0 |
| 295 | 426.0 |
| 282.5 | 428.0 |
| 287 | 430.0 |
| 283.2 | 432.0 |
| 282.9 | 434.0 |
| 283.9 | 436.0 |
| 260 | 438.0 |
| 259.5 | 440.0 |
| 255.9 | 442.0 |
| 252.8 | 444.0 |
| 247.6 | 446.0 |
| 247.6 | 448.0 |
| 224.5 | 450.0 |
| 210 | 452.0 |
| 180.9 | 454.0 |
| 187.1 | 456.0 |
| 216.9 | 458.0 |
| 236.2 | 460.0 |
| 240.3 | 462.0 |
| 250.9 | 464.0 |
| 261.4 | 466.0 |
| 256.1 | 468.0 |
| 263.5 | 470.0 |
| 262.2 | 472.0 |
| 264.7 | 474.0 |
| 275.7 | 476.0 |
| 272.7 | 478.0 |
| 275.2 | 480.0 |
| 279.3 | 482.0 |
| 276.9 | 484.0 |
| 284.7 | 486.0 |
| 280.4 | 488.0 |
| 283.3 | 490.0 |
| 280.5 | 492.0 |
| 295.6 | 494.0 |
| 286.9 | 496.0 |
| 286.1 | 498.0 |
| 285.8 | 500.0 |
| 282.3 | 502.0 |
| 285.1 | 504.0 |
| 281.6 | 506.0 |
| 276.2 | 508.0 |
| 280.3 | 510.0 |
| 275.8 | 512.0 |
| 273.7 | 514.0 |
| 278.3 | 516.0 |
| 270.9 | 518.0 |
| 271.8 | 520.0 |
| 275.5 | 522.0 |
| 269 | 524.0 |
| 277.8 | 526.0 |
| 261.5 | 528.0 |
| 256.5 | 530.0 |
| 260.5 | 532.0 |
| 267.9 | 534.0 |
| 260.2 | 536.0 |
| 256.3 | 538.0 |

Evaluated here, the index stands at 5.4 min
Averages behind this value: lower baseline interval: 284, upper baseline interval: 277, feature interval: 244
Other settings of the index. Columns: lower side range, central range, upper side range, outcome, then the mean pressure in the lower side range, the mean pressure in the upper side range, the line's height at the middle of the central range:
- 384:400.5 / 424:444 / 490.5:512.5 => -3.1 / 211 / 283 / 239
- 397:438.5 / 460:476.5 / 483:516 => 1.2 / 271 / 282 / 278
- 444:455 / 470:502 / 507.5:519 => -3.1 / 225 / 276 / 254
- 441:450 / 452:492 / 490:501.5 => 2.1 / 248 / 286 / 268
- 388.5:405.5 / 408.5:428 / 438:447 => -3.1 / 226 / 255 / 239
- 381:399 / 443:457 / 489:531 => 1.3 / 210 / 278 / 244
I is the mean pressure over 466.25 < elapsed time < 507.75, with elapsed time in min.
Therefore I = 278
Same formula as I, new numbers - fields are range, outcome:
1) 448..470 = 229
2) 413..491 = 261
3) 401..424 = 271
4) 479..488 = 279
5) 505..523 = 276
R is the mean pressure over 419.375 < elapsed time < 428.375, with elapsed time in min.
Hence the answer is 280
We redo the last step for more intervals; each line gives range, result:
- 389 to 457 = 252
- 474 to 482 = 274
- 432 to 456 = 245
